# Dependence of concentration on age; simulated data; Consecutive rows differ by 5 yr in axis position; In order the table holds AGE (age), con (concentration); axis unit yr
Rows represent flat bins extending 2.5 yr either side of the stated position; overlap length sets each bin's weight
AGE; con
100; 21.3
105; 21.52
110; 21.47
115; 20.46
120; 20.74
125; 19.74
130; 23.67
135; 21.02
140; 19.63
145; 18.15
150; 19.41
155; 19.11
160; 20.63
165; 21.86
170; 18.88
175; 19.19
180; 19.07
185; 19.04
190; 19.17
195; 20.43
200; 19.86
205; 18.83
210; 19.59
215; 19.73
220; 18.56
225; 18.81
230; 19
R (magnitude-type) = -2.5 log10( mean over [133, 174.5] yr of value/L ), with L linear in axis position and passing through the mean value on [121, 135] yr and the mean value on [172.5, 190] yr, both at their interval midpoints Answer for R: 0.03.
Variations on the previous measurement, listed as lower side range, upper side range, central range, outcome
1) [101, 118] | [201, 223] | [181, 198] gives 0.01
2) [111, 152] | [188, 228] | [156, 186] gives 0.01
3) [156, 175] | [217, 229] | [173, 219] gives 0.00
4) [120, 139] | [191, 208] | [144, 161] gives 0.08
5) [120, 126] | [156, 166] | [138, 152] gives 0.08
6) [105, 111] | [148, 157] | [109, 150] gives 0.00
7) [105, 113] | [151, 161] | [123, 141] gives -0.03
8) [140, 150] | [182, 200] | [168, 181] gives 0.01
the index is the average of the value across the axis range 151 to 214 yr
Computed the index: 19.6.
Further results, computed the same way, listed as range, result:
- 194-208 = 19.6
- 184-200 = 19.6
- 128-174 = 20.2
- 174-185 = 19.1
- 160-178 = 20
